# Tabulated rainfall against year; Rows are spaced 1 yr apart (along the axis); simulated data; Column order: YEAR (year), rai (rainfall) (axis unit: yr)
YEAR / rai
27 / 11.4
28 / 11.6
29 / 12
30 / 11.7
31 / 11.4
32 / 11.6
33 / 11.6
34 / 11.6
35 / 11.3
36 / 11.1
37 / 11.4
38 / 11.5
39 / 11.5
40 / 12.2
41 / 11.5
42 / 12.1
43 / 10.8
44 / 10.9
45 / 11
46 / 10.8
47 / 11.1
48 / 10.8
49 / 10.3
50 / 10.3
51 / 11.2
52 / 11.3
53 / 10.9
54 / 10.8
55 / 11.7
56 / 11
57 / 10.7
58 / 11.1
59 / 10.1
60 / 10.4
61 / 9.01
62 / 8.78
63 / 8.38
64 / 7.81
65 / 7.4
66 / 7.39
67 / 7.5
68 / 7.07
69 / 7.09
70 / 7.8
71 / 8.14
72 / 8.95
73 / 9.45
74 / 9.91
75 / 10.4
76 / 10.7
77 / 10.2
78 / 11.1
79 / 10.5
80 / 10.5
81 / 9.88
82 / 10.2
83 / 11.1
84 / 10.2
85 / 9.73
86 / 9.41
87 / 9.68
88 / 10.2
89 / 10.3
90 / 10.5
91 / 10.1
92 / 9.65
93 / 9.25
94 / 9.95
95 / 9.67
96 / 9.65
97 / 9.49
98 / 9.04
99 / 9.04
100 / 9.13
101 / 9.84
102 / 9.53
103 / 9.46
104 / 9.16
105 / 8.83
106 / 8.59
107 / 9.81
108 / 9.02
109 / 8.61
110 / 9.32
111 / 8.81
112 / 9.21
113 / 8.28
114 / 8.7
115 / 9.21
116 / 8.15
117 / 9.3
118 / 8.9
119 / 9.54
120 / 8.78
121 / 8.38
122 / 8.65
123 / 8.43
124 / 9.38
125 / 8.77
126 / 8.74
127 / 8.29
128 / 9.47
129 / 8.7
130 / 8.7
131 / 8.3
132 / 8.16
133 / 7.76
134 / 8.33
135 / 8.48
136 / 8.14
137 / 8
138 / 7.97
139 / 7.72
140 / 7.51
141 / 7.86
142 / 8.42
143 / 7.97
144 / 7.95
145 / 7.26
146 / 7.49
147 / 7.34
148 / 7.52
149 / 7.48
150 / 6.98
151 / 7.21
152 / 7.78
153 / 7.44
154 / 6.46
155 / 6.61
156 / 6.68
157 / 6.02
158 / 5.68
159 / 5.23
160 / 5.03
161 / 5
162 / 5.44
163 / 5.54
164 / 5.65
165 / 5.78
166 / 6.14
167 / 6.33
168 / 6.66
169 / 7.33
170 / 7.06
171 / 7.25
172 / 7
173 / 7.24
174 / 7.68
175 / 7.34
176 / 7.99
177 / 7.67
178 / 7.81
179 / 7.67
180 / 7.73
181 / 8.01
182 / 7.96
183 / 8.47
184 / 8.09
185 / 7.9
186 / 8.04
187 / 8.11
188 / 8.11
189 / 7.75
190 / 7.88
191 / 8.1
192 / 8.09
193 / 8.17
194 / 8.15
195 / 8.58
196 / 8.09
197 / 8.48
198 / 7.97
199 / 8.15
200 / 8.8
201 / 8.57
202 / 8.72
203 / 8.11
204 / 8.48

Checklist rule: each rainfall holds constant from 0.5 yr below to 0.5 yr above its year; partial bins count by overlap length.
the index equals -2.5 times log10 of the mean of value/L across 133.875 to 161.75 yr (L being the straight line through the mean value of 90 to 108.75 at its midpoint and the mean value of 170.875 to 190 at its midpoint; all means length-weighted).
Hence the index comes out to 0.18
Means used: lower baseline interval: 9.42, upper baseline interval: 7.79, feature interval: 7.17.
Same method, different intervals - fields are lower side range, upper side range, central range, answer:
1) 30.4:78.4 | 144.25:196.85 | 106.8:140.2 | -0.03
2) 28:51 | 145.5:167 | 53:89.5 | 0.04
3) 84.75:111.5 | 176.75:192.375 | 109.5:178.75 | 0.14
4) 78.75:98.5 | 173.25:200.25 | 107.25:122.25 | 0.07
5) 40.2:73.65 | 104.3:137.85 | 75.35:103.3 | -0.08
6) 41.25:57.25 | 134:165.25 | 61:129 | -0.01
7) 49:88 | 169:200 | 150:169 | 0.31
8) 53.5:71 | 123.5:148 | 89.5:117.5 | -0.09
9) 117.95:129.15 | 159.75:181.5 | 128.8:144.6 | 0.02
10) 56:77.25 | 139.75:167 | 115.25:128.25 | -0.17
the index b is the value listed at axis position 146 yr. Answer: 7.49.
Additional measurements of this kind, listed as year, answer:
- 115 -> 9.21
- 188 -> 8.11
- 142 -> 8.42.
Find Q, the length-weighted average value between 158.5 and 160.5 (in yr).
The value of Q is 5.13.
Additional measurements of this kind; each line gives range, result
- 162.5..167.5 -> 5.89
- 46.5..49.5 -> 10.7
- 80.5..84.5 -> 10.3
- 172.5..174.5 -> 7.46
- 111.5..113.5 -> 8.75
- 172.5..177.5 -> 7.58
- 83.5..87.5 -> 9.75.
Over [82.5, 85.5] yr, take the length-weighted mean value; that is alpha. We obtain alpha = 10.3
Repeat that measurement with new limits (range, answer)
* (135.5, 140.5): 7.87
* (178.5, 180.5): 7.7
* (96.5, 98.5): 9.27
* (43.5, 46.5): 10.9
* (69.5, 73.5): 8.58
